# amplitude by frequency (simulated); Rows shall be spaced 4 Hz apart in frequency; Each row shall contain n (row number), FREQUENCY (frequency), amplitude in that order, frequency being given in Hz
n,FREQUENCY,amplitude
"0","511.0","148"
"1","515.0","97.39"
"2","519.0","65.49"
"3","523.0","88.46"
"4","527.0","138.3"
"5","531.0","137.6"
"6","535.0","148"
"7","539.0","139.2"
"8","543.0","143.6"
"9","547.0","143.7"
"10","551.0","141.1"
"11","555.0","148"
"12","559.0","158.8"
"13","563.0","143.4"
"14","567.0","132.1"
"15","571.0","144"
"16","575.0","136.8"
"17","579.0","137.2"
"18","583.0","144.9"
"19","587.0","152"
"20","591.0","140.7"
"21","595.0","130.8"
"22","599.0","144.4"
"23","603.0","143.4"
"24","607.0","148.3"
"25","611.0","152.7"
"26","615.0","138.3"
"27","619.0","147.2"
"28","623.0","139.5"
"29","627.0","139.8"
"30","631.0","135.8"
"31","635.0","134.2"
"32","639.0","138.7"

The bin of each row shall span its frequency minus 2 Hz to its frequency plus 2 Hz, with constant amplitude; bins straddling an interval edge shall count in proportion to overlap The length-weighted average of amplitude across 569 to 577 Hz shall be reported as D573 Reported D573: 140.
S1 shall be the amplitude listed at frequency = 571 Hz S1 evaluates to 144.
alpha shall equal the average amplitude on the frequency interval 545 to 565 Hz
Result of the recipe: 147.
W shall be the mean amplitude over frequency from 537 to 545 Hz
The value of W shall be 141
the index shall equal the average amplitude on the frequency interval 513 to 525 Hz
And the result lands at 83.8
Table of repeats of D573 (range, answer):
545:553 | 142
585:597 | 141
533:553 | 143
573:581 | 137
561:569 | 138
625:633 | 138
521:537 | 128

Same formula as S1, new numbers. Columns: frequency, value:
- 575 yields 136.8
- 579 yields 137.2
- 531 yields 137.6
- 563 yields 143.4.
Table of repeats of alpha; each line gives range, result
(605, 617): 146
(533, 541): 144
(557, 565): 151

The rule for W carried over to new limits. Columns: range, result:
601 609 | 146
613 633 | 140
